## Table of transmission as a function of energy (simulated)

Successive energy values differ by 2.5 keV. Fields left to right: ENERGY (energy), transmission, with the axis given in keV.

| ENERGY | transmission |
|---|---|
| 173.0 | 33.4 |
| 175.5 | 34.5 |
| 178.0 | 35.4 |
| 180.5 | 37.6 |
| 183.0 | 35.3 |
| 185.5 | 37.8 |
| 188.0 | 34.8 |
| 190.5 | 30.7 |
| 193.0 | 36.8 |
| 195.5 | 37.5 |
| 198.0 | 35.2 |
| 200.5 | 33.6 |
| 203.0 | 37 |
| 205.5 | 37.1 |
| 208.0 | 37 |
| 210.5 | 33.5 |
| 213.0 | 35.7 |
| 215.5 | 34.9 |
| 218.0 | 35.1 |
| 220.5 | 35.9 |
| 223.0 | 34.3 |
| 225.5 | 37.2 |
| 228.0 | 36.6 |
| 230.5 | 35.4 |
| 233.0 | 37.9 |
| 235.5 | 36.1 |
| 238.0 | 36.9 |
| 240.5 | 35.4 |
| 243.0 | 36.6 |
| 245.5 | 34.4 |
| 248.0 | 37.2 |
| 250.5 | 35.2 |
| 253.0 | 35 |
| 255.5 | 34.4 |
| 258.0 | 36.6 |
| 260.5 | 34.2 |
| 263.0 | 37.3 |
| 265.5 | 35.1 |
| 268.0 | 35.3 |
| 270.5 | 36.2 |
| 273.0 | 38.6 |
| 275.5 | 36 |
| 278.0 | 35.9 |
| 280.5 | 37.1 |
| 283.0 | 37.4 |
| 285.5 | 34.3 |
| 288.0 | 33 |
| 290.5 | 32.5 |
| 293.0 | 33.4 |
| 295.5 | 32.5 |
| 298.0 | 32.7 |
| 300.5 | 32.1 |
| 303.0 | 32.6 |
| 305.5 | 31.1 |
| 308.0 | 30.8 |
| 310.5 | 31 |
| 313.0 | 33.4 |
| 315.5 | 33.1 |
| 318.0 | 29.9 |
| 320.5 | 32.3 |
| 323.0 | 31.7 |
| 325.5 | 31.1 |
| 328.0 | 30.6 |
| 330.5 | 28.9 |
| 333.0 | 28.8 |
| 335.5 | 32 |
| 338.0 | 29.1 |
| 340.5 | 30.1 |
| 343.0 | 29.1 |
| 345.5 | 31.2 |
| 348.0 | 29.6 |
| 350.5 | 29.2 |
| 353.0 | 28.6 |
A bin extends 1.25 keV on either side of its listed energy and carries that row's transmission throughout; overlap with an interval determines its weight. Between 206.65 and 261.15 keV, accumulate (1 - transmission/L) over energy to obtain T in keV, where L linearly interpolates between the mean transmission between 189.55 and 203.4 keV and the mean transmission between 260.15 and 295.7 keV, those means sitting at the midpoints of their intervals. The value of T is -0.8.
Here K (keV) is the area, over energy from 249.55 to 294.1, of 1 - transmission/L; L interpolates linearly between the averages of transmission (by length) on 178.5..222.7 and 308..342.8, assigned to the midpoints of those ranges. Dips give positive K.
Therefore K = -3.4 keV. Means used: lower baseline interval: 35.6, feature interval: 35.4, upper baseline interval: 30.9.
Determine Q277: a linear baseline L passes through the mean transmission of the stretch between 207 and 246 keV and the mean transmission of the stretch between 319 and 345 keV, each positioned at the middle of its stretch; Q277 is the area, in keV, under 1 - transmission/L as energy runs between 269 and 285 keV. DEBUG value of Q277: -1.7 keV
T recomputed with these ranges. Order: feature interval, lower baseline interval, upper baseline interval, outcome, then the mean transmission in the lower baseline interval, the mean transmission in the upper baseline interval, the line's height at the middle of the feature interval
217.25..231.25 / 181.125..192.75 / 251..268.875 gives -0.23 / 35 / 35.4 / 35.2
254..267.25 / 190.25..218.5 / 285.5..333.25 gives -0.79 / 35.5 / 31.8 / 33.5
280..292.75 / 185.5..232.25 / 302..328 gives -0.75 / 35.5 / 31.6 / 32.7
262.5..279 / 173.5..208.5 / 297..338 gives -1.70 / 35.7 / 31.3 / 32.9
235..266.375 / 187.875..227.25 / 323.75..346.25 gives -1.96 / 35.4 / 30.1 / 33.6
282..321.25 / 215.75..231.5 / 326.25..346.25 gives -1.07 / 35.7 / 30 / 31.7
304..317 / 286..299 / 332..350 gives -0.02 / 32.9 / 30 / 31.8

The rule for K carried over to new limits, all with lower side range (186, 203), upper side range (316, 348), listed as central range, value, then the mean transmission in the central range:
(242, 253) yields -0.81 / 35.7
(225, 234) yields -0.75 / 36.7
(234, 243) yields -0.71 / 36.2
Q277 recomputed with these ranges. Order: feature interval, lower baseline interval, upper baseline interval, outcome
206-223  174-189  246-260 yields 0.2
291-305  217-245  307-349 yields -0.1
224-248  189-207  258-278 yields -0.3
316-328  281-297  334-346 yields 0.1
